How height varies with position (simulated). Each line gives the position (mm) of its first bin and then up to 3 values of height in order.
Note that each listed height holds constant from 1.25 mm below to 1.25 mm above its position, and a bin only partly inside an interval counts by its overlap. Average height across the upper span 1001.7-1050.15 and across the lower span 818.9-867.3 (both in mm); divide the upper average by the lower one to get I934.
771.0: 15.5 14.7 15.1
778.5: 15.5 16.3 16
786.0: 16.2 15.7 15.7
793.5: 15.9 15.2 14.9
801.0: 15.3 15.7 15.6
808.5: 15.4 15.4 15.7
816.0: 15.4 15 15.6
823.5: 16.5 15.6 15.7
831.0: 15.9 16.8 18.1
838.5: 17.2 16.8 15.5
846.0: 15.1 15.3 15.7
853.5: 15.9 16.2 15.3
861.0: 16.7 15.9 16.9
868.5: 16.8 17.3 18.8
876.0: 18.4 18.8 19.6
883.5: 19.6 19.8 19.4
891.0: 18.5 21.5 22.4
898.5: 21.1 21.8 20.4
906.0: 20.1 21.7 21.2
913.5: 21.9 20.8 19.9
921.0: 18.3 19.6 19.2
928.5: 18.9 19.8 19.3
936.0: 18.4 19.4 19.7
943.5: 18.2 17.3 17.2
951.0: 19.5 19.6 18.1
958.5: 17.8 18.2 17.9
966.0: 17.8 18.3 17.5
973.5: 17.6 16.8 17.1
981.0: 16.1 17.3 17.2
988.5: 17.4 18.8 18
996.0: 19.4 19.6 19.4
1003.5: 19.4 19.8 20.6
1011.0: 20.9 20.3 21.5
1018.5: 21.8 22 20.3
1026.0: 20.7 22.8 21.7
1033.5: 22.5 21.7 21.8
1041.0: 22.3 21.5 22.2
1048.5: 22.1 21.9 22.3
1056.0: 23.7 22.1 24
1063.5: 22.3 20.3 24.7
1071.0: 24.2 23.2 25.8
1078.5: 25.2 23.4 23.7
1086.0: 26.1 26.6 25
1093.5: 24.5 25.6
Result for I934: 1.32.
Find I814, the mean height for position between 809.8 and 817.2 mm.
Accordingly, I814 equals 15.5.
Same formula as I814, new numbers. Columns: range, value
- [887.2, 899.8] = 20.6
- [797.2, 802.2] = 15.1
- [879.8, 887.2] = 19.7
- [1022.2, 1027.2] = 20.5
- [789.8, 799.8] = 15.4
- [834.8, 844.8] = 16.9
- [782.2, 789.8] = 16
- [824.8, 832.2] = 15.7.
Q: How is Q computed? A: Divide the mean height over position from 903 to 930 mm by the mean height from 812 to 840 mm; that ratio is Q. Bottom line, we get 1.3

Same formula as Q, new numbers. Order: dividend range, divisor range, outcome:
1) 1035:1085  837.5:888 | 1.34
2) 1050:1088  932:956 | 1.26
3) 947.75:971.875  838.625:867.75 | 1.14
